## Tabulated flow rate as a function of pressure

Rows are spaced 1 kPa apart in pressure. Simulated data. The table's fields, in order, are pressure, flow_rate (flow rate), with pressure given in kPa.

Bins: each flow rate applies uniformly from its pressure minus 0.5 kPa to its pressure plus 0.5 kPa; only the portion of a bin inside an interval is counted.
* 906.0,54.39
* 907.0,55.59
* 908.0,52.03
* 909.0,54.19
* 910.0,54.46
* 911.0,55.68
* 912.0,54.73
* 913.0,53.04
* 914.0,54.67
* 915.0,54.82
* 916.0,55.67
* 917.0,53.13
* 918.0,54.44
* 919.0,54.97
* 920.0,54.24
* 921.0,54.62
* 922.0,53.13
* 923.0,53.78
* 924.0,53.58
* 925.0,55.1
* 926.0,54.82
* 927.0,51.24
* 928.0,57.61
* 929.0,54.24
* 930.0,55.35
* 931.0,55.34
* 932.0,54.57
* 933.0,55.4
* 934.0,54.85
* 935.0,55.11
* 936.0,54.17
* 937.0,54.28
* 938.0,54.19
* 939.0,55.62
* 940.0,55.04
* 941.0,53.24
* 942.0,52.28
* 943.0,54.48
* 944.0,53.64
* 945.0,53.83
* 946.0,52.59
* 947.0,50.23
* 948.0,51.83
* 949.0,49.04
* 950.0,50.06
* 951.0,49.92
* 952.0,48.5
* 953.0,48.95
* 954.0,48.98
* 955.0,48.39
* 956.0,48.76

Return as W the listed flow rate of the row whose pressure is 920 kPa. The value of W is 54.24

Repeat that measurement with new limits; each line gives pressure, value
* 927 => 51.24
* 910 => 54.46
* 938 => 54.19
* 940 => 55.04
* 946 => 52.59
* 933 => 55.4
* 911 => 55.68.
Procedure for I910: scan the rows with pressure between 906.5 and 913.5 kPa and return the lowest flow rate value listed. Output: 52.03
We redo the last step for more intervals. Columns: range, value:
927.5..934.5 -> 54.24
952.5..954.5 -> 48.95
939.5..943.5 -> 52.28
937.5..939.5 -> 54.19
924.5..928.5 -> 51.24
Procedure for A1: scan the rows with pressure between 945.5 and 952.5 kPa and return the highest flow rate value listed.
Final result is 52.59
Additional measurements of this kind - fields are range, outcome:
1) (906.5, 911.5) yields 55.68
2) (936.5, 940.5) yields 55.62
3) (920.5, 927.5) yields 55.1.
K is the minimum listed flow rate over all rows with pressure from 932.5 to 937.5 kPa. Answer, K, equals 54.17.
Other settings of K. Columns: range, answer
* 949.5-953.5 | 48.5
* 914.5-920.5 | 53.13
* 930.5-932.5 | 54.57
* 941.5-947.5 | 50.23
